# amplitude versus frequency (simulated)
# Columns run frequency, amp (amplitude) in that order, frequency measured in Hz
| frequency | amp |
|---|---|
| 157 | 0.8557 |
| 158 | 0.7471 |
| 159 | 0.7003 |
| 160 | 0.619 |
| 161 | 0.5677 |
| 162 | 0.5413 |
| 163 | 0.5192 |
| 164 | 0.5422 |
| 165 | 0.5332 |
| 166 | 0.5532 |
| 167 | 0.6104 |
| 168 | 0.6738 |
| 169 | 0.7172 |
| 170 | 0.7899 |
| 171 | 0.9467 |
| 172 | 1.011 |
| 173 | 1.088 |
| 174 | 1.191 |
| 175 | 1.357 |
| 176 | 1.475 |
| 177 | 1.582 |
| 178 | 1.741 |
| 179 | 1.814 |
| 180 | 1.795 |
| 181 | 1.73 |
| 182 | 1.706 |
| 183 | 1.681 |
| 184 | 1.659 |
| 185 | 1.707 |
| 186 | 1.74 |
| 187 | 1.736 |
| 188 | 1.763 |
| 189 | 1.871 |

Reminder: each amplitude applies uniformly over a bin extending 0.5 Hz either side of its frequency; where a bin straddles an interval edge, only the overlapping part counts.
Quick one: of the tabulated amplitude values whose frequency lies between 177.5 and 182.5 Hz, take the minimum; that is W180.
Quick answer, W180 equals 1.706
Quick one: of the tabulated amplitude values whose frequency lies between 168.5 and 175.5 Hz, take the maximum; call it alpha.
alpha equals 1.357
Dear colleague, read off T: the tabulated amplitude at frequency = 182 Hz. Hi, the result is 1.706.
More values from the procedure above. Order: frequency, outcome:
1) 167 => 0.6104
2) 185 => 1.707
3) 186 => 1.74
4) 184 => 1.659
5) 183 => 1.681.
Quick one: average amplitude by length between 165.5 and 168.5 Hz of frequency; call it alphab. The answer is 0.612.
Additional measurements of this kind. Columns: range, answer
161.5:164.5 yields 0.534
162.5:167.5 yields 0.552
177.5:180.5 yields 1.78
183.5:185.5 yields 1.68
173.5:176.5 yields 1.34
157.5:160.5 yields 0.689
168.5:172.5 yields 0.866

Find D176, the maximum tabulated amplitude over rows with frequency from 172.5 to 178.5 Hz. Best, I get 1.741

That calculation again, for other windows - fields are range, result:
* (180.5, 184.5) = 1.73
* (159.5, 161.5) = 0.619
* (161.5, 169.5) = 0.7172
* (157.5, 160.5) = 0.7471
